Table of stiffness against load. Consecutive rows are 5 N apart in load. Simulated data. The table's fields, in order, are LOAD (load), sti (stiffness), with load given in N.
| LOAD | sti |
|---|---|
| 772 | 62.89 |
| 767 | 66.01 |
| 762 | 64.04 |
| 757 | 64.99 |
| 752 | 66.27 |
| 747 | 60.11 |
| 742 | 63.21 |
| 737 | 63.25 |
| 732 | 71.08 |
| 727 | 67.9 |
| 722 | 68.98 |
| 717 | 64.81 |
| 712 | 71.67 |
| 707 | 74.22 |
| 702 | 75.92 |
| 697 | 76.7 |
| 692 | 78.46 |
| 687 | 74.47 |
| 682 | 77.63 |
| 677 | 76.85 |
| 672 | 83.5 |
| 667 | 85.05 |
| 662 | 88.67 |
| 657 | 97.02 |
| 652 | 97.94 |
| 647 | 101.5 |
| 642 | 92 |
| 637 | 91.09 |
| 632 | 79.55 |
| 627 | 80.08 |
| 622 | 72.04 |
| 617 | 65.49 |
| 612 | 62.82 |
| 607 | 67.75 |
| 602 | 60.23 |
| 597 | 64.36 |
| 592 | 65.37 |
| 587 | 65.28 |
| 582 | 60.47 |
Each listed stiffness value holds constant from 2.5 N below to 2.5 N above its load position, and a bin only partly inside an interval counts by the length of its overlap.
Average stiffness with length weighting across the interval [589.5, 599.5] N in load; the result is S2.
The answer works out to 64.9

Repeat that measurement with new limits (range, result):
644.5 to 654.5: 99.7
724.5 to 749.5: 65.1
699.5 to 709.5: 75.1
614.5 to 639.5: 77.7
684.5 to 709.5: 76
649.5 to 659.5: 97.5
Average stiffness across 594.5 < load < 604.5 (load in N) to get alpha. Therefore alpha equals 62.3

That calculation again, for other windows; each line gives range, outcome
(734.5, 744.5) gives 63.2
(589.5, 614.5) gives 64.1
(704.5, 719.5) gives 70.2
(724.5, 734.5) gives 69.5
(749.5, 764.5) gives 65.1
